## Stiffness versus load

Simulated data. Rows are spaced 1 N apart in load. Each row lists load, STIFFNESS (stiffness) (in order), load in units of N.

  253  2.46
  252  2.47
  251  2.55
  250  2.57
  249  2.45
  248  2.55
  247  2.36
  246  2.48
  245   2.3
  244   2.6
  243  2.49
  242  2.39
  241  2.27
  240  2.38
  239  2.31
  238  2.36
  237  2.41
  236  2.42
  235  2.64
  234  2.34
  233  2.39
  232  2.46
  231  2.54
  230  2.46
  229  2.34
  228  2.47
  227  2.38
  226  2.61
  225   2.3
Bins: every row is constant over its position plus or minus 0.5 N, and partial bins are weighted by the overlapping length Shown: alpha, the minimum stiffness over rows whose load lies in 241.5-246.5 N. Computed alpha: 2.3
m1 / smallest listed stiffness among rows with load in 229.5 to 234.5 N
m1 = 2.34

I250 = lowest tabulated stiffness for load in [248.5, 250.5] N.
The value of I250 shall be 2.45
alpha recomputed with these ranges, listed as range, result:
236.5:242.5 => 2.27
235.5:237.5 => 2.41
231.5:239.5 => 2.31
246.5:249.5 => 2.36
